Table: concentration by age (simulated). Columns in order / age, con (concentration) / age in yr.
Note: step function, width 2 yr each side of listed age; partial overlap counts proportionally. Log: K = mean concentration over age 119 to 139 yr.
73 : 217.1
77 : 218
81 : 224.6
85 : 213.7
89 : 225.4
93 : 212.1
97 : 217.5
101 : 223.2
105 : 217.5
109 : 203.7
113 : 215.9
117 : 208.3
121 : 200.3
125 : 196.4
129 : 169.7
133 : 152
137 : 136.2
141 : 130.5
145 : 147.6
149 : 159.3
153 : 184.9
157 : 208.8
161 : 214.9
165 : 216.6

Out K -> 171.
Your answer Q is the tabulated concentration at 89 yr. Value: 225.4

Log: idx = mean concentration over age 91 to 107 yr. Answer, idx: 218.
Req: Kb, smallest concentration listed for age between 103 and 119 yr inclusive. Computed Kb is 203.7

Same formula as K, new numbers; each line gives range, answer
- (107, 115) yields 210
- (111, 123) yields 208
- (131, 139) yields 144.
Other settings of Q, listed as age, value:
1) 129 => 169.7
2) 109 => 203.7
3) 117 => 208.3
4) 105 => 217.5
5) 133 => 152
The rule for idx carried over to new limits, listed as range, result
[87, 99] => 218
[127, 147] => 147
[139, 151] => 146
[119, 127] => 198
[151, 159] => 197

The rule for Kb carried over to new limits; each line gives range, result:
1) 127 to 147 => 130.5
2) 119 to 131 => 169.7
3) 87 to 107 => 212.1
